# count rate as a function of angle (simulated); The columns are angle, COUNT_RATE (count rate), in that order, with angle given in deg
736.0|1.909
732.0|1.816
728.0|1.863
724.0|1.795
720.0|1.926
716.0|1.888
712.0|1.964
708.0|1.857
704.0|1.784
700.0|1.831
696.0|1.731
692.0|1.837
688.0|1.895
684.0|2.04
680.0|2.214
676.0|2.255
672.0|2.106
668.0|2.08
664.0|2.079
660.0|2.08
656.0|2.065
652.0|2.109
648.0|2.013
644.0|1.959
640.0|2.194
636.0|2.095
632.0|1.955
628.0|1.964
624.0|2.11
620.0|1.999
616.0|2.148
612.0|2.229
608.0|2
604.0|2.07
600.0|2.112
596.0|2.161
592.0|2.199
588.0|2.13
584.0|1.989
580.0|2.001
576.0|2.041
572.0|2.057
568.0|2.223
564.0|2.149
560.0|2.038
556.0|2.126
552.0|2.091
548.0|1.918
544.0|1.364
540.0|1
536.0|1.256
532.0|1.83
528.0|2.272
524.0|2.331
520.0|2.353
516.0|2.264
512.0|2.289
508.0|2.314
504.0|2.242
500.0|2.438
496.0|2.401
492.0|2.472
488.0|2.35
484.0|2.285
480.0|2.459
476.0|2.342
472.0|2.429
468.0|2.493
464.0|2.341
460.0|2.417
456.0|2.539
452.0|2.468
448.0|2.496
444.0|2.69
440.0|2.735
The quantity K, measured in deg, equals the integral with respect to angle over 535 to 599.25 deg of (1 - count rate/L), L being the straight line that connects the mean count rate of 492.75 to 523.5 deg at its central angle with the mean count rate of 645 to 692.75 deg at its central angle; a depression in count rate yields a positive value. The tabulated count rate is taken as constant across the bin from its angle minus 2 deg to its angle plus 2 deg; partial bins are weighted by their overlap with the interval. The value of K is 8.55 deg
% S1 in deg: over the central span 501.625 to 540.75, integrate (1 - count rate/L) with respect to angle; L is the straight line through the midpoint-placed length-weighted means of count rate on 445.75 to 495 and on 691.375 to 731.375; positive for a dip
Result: 4.3 deg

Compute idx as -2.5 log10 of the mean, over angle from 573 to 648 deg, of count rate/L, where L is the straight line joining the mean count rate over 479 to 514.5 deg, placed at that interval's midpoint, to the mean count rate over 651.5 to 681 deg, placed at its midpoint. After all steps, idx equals 0.064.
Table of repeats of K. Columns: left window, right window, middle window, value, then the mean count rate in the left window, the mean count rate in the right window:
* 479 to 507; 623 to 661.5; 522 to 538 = 2.6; 2.37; 2.05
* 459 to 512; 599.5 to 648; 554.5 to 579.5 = 1.1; 2.38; 2.07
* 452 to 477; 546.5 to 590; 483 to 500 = -0.4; 2.43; 2.07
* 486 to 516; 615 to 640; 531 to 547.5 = 6.4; 2.35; 2.05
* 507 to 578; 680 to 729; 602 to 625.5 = -1.8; 1.99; 1.88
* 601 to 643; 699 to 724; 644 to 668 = -0.8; 2.07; 1.87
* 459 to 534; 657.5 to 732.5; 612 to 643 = 0.1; 2.33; 1.95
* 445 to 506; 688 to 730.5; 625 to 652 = -0.2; 2.42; 1.85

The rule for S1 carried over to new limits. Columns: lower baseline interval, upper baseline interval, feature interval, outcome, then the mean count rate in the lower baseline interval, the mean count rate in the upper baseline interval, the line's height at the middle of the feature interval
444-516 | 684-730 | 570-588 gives 1.1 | 2.4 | 1.86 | 2.17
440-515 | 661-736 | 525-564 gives 8.1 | 2.42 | 1.94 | 2.28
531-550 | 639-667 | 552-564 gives -4.2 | 1.45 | 2.07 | 1.55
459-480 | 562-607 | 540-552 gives 3.2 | 2.41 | 2.1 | 2.2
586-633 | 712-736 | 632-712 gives -1.5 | 2.09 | 1.87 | 1.97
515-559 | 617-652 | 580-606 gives -1.6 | 1.89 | 2.04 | 1.98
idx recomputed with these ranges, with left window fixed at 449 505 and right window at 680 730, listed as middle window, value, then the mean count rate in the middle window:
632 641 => -0.030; 2.1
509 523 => 0.007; 2.3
